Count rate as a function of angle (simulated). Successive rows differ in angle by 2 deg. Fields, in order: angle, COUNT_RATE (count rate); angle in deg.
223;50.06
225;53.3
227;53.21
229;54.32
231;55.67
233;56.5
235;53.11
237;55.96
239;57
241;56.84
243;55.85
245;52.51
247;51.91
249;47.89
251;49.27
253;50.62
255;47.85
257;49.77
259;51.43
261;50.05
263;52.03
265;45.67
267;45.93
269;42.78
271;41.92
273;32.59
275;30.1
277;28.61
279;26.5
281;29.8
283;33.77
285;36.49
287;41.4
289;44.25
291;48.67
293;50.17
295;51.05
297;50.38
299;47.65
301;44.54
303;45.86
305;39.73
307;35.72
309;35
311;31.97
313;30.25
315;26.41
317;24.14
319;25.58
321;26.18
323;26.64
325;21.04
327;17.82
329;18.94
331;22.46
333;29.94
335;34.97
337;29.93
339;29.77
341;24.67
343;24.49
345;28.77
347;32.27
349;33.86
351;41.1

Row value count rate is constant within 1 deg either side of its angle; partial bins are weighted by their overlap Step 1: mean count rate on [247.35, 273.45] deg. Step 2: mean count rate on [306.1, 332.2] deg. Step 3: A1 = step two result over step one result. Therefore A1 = 0.56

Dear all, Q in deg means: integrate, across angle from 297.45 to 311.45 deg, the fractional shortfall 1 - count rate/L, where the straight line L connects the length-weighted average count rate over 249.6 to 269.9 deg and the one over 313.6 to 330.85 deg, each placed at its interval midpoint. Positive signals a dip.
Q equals -4.6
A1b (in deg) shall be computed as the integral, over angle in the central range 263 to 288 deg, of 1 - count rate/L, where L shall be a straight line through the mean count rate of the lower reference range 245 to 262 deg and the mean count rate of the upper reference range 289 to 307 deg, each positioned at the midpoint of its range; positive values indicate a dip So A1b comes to 5.9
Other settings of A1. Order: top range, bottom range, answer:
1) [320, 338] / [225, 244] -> 0.46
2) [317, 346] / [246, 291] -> 0.61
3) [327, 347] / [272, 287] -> 0.85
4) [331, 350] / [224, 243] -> 0.53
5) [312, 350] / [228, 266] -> 0.51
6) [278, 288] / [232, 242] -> 0.60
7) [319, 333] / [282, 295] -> 0.53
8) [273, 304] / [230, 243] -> 0.72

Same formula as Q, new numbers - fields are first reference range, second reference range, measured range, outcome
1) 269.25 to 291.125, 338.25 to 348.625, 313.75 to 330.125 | 3.9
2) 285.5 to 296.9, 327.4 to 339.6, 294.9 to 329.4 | 4.4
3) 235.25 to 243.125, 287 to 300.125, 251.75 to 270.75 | 1.7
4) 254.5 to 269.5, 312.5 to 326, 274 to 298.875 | -1.1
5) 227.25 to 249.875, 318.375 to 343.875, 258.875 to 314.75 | -2.3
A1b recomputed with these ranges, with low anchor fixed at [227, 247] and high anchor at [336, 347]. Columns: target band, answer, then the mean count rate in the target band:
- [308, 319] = 1.9 deg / 29.2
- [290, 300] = -2.4 deg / 49.6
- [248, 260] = 0.3 deg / 49.5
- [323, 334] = 3.1 deg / 22.5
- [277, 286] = 2.5 deg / 31.3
